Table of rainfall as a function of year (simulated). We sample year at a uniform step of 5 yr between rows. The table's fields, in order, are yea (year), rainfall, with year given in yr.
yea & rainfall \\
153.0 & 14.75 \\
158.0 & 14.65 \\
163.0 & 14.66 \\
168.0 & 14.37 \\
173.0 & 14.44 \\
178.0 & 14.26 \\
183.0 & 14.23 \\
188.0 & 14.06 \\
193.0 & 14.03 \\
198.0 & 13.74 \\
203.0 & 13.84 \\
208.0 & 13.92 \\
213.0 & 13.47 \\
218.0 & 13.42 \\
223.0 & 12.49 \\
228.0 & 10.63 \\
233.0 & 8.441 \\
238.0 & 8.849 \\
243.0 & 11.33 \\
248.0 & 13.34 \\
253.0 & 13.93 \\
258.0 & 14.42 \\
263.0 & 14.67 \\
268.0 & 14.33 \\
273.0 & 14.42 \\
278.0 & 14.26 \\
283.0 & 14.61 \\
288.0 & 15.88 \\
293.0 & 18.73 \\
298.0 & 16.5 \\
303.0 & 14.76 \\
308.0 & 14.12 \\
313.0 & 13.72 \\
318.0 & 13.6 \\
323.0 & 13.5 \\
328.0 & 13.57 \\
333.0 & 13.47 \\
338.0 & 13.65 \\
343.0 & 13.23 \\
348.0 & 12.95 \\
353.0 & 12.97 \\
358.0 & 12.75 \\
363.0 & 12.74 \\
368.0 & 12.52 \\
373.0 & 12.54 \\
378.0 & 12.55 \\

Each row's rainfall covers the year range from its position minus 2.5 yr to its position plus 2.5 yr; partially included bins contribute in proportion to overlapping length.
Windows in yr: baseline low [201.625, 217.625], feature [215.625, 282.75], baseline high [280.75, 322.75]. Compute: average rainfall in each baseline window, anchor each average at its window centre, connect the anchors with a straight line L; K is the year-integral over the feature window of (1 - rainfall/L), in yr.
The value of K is 7.6 yr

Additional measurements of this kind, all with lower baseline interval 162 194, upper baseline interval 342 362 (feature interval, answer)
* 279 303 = -4.9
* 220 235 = 3.5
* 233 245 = 3.6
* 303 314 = -0.7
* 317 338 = -0.7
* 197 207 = 0.2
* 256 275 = -1.2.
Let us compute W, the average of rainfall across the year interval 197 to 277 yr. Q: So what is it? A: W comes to 12.8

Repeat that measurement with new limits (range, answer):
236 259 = 12.3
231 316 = 13.9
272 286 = 14.5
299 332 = 14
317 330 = 13.6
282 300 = 16.6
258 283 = 14.4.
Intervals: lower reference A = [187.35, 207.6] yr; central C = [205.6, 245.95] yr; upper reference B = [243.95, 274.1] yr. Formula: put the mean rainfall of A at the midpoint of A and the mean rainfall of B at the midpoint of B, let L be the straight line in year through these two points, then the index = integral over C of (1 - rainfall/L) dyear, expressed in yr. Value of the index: 6.9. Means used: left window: 13.9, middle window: 11.6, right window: 14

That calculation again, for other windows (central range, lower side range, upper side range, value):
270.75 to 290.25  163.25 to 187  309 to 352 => -1.47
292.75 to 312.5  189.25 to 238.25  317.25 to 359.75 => -3.67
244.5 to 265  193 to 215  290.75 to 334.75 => 0.36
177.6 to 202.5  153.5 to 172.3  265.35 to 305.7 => 1.23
